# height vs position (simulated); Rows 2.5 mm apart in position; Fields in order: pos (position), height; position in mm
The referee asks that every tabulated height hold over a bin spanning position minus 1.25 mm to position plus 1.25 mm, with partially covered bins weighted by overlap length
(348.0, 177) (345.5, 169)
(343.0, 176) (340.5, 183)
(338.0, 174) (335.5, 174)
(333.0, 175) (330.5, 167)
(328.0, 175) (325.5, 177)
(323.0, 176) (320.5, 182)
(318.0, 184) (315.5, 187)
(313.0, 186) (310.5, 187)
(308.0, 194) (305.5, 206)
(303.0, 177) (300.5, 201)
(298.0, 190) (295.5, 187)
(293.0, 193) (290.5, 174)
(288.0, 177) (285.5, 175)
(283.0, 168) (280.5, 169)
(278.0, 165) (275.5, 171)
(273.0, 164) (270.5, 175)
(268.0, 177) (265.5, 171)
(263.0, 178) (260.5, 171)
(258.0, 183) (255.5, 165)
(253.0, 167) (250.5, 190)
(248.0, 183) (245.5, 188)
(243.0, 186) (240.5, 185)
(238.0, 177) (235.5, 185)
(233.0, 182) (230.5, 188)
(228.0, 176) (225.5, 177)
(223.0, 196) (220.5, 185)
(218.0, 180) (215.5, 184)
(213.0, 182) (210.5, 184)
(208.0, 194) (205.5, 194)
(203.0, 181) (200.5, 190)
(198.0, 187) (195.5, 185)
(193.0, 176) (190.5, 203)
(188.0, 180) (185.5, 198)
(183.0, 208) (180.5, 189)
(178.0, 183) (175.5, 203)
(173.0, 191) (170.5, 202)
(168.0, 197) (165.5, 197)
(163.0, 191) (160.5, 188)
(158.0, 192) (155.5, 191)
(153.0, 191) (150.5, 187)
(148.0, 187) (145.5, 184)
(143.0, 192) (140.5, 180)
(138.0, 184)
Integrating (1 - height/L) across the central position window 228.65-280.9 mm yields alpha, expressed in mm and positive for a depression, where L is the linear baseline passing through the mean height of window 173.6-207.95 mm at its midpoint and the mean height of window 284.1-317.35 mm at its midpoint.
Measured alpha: 3.14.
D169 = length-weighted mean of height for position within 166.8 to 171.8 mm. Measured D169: 199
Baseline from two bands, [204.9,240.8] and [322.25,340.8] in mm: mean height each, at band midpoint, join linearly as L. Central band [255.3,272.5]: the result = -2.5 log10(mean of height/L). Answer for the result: 0.04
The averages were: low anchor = 184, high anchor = 175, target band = 174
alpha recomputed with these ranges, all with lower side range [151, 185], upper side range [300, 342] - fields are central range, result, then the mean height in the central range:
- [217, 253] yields 1.0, 184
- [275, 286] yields 1.0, 169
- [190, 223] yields 0.8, 187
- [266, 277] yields 0.9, 172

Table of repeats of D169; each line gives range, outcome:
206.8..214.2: 187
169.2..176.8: 199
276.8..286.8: 169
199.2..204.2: 186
